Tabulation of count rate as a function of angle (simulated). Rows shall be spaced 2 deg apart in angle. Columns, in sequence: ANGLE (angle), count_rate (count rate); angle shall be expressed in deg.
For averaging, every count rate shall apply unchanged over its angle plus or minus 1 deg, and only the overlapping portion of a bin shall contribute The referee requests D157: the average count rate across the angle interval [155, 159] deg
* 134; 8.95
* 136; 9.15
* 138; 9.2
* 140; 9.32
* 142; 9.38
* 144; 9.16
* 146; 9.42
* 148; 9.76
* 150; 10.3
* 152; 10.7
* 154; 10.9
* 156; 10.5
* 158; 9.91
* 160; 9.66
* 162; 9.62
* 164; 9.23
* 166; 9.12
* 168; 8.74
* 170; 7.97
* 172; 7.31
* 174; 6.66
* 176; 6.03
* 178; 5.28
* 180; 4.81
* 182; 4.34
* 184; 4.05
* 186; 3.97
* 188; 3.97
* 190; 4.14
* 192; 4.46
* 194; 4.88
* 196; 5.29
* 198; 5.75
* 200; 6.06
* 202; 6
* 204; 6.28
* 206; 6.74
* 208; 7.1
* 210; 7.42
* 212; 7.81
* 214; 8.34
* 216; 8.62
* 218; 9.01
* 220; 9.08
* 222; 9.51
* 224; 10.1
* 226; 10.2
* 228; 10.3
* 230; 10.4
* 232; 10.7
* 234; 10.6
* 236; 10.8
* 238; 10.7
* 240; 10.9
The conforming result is 10.2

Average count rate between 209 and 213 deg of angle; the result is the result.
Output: 7.62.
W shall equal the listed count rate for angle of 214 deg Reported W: 8.34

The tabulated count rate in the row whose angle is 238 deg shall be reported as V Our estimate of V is 10.7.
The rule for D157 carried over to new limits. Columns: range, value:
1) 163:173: 8.47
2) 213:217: 8.48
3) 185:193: 4.13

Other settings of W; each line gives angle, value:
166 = 9.12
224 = 10.1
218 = 9.01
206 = 6.74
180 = 4.81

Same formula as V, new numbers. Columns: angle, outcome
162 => 9.62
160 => 9.66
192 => 4.46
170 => 7.97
